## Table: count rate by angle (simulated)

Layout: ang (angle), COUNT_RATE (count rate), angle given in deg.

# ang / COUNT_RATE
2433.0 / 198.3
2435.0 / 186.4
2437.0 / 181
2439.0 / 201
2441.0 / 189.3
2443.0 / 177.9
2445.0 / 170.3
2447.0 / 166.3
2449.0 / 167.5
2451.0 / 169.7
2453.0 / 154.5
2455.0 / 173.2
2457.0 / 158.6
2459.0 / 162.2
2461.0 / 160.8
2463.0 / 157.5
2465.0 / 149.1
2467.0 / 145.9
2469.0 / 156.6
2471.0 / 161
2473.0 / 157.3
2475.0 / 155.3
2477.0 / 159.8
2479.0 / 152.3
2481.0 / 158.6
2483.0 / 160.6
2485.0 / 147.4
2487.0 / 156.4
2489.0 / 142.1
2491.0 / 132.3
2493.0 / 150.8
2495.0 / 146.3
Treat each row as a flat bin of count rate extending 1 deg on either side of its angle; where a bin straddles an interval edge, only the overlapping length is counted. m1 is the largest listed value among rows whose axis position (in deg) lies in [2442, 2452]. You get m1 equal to 177.9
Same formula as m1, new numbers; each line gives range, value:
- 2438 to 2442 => 201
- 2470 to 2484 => 161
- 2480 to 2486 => 160.6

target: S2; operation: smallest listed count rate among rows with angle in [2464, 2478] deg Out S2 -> 145.9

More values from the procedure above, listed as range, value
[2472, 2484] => 152.3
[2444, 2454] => 154.5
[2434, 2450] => 166.3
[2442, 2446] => 170.3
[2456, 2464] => 157.5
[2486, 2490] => 142.1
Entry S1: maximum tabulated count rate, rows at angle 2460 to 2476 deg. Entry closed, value 161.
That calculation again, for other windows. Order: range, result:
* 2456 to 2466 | 162.2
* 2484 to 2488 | 156.4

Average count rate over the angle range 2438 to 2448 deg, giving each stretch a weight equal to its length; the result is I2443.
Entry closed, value 181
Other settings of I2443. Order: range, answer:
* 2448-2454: 164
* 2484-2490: 149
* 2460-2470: 154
